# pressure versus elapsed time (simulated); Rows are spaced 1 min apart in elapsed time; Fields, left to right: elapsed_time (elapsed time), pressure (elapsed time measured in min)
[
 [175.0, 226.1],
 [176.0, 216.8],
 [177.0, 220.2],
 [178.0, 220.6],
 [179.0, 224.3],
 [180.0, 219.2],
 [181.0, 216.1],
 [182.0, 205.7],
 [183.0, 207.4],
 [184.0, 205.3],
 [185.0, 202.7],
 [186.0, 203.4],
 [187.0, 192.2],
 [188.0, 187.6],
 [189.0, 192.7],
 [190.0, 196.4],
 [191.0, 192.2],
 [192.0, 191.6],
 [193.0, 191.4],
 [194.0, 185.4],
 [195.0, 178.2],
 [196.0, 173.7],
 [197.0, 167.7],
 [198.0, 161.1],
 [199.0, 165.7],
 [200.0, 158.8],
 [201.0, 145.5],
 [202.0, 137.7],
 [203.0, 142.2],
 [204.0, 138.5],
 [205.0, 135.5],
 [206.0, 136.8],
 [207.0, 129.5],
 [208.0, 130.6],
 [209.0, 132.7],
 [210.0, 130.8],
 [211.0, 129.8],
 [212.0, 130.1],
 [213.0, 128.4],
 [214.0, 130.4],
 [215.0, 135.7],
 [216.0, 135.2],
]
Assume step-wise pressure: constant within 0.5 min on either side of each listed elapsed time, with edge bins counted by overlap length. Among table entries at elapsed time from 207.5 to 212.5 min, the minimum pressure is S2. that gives 129.8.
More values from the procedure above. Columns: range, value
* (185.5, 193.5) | 187.6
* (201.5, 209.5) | 129.5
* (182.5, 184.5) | 205.3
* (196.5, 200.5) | 158.8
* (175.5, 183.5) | 205.7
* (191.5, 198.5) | 161.1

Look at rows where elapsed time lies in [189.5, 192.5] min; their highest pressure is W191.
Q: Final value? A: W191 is 196.4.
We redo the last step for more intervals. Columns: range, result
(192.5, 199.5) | 191.4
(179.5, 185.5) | 219.2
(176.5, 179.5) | 224.3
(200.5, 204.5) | 145.5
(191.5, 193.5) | 191.6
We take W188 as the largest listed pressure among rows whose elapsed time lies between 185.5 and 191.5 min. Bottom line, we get 203.4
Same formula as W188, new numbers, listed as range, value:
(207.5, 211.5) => 132.7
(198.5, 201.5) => 165.7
